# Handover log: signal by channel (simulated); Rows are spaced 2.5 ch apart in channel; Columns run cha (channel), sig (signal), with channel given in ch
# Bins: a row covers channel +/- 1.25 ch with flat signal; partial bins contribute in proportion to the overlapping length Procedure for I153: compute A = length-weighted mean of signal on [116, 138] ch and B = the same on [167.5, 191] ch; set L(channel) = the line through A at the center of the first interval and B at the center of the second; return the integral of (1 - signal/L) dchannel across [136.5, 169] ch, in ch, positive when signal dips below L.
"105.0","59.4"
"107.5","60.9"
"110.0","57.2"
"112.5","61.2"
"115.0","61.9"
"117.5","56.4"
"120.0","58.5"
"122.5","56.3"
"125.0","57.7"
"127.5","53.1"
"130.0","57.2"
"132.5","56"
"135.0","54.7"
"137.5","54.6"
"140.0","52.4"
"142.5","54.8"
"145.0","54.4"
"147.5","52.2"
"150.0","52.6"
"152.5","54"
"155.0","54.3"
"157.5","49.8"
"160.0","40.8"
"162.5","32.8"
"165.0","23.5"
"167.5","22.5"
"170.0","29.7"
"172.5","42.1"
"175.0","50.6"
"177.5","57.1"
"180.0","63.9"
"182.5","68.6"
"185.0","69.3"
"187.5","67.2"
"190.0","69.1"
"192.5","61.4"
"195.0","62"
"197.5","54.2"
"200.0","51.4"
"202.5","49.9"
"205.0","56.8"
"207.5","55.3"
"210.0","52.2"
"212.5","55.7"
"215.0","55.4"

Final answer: 5.83 ch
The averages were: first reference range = 56.2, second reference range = 55.5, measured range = 45.9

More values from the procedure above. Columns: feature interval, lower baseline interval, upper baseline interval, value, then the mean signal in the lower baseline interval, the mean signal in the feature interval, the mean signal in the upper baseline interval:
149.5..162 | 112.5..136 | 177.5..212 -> 2.0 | 57.1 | 49.1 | 59.9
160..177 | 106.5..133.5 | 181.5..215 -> 6.8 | 57.8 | 35.1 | 59.2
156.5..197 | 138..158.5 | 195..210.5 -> 2.2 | 53.2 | 50.7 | 54.1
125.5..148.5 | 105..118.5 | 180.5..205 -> 2.1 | 59.6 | 54.5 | 61.3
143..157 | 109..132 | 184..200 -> 1.5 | 57.7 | 53.4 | 62.8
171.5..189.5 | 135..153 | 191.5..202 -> -1.5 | 53.6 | 60.5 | 56.6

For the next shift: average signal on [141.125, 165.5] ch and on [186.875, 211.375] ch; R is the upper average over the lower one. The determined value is 1.21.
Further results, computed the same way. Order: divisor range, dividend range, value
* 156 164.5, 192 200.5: 1.44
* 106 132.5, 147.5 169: 0.72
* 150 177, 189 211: 1.38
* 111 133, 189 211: 0.99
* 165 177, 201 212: 1.48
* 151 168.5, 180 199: 1.60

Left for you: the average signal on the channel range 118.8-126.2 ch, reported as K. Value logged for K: 57.5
